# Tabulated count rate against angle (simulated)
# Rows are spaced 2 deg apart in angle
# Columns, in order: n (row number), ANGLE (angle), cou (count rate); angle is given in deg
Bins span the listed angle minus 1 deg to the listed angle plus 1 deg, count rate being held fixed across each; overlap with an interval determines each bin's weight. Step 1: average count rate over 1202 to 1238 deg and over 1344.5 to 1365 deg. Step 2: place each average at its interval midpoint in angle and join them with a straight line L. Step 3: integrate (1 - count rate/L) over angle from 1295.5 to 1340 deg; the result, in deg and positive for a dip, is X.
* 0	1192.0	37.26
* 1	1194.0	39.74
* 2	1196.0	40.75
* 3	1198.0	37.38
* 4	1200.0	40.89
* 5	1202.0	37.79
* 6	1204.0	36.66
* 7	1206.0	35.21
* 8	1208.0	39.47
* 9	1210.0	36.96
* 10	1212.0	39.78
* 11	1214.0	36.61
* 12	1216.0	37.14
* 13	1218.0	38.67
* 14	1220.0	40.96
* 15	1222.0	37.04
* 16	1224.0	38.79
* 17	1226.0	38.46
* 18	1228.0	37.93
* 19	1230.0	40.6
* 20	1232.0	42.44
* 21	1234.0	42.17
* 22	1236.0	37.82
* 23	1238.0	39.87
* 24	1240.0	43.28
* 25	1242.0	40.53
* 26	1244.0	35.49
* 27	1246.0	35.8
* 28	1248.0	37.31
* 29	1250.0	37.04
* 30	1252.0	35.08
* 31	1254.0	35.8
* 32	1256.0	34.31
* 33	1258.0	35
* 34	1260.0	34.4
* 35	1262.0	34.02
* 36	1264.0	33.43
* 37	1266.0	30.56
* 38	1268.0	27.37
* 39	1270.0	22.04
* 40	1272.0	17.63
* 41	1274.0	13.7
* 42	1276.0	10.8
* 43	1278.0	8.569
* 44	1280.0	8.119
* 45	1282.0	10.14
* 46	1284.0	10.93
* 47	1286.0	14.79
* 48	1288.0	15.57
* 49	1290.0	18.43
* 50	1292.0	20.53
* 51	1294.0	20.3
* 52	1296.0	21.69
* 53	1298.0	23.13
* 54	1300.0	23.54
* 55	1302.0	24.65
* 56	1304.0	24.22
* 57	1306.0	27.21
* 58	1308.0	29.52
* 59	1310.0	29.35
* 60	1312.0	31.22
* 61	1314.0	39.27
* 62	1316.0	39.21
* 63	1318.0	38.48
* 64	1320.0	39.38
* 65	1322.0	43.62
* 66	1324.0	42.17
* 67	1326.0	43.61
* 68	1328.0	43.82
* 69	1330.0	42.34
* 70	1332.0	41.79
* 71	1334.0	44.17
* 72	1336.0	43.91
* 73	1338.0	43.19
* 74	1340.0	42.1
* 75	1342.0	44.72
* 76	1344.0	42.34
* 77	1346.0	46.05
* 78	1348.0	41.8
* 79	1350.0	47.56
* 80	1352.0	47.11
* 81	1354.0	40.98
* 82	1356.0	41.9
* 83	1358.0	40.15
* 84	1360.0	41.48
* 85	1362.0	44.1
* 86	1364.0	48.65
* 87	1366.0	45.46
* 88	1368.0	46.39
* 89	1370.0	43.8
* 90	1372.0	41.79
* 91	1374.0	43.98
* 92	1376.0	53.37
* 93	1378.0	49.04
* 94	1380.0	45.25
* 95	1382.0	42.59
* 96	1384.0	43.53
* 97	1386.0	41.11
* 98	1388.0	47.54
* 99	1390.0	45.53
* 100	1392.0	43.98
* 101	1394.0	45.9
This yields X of 7.2 deg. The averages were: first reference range 38.6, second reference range 43.9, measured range 35.7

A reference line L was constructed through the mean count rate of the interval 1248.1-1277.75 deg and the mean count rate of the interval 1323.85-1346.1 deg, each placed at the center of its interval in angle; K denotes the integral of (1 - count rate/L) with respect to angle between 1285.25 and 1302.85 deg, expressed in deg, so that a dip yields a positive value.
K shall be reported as 7.4 deg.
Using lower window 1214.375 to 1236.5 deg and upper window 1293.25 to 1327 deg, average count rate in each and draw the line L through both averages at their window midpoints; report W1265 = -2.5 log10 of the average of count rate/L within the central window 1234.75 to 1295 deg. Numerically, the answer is 0.33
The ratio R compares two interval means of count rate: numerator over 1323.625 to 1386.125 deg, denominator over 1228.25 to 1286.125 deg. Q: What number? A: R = 1.5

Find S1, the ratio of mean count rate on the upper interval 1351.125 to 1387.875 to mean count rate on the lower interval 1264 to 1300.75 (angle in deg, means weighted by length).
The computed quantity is 2.47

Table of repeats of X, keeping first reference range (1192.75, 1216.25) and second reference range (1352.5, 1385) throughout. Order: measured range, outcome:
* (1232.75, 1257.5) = 1.2 deg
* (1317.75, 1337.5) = 0.2 deg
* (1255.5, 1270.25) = 3.2 deg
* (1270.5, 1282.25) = 8.3 deg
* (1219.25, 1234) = -0.2 deg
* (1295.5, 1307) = 4.9 deg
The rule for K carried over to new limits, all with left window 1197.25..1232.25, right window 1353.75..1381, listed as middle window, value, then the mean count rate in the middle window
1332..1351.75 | -0.1 deg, 44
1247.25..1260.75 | 1.5 deg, 35.6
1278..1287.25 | 6.8 deg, 10.9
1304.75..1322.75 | 3.2 deg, 35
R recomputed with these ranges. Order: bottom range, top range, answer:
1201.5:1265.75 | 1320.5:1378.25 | 1.17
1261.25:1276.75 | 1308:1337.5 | 1.68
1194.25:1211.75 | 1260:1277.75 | 0.62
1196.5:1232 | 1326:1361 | 1.13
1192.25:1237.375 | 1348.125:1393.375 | 1.15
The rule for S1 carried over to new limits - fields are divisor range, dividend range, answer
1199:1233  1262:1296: 0.47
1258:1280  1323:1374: 1.89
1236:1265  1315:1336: 1.15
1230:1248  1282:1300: 0.46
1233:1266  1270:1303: 0.45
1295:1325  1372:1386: 1.44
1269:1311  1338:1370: 2.34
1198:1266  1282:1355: 0.90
